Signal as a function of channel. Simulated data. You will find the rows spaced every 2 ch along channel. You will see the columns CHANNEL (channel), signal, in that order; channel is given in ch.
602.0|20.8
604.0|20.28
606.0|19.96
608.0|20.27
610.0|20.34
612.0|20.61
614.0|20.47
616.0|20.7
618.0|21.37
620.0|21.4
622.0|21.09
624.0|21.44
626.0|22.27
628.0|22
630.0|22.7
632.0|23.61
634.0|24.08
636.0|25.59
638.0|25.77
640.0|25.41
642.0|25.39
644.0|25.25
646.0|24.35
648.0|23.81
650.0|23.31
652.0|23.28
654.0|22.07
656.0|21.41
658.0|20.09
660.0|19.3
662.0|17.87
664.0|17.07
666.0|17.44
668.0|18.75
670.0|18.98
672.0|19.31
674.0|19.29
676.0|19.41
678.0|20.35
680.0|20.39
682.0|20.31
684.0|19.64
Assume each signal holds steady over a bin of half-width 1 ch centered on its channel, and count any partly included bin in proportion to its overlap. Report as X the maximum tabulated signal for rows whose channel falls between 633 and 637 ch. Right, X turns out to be 25.59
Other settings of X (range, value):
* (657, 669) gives 20.09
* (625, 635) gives 24.08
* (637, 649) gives 25.77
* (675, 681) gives 20.39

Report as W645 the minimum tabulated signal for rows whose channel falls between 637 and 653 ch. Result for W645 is 23.28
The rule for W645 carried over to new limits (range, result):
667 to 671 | 18.75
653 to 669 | 17.07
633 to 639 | 24.08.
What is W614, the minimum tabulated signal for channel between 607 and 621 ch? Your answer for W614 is 20.27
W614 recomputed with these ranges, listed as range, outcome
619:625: 21.09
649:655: 22.07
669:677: 18.98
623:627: 21.44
